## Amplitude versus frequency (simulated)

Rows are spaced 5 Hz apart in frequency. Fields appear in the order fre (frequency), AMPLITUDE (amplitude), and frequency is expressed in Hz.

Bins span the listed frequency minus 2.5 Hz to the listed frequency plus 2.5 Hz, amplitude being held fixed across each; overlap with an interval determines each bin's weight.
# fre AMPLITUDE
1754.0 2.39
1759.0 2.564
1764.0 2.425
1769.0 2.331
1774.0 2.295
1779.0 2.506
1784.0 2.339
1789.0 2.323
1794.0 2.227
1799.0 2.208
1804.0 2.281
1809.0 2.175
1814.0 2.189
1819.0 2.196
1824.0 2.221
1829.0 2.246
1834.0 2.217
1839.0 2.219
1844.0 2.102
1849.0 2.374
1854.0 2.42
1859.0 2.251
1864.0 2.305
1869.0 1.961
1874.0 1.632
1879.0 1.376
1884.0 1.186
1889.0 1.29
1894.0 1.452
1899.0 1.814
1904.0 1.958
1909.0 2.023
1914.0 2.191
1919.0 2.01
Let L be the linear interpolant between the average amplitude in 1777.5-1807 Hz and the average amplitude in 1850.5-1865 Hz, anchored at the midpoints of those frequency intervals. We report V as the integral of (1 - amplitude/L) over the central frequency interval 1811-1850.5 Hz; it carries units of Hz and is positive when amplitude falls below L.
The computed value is 1.8 Hz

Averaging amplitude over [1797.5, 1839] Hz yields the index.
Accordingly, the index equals 2.22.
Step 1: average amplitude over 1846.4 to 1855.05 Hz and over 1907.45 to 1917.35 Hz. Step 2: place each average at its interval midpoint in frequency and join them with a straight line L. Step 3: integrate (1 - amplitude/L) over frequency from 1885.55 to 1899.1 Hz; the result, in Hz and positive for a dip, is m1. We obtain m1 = 4.6 Hz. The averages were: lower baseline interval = 2.39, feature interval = 1.44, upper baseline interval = 2.11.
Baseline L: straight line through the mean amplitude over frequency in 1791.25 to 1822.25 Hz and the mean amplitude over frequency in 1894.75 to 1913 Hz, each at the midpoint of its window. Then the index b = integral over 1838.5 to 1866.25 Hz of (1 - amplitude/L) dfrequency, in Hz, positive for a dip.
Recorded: -2.9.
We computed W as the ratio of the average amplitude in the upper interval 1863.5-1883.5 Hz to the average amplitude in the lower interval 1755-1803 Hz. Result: 0.72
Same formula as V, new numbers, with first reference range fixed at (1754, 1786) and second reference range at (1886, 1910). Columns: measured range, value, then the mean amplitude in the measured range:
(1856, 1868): -2.3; 2.24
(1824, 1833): -0.7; 2.23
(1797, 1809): -0.1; 2.23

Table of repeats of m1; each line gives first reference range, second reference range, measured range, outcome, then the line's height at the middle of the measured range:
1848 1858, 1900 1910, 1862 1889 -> 6.9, 2.2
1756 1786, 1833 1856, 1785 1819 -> 1.7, 2.35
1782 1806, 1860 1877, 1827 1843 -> -0.8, 2.11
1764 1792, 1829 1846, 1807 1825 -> 0.5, 2.25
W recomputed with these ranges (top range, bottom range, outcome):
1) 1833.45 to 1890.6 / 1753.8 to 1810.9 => 0.83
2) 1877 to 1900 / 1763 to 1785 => 0.59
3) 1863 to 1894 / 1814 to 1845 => 0.72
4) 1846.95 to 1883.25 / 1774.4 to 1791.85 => 0.84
